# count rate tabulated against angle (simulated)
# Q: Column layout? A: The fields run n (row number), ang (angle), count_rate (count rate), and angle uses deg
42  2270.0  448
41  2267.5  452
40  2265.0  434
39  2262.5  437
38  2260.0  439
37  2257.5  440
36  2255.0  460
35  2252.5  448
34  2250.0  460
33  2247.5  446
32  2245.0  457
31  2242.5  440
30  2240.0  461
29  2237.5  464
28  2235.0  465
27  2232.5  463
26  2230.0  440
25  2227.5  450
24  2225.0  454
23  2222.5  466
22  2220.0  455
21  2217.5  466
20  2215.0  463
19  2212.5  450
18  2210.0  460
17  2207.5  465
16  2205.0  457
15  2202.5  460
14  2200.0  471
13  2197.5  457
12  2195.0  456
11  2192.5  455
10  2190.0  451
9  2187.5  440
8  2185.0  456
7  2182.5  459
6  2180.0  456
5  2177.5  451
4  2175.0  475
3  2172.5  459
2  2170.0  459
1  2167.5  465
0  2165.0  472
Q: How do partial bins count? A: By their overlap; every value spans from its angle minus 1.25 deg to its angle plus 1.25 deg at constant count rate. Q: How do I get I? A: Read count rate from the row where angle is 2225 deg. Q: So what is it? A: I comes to 454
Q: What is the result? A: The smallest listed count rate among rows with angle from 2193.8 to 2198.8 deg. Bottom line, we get 456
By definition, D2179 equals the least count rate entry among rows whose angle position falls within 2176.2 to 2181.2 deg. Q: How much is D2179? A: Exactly 451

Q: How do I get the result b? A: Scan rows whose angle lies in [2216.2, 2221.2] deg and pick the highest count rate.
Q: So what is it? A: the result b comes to 466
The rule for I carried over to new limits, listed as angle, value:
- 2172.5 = 459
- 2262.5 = 437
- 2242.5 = 440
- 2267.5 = 452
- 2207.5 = 465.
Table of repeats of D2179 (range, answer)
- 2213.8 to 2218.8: 463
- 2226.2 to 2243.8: 440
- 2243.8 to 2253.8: 446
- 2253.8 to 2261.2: 439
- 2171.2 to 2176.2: 459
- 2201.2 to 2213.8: 450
